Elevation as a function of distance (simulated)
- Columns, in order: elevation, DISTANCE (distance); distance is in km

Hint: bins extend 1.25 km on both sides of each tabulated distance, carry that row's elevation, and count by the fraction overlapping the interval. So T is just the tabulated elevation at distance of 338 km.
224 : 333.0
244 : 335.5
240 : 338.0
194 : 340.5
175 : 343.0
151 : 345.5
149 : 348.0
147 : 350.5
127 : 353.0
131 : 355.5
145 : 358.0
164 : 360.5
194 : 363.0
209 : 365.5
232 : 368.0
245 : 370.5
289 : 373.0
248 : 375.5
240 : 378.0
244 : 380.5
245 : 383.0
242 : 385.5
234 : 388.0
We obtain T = 240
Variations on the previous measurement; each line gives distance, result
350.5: 147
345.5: 151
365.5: 209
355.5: 131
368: 232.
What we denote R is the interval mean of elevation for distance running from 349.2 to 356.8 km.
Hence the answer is 135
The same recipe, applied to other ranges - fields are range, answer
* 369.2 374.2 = 266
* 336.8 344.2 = 203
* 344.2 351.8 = 149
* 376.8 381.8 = 242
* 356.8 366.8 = 178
